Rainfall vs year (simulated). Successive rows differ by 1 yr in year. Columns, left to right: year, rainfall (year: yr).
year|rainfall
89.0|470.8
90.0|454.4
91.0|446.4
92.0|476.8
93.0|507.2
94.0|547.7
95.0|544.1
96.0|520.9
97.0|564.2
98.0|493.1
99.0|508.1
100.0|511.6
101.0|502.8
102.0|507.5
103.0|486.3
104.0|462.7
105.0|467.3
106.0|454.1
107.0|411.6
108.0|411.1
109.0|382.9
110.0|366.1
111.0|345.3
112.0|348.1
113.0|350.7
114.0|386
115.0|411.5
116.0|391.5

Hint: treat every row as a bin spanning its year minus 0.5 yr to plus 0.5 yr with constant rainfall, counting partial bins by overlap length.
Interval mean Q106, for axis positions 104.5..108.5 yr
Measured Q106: 436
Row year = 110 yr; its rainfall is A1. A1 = 366.1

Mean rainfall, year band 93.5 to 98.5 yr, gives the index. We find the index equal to 534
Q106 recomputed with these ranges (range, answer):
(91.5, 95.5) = 519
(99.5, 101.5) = 507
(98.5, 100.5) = 510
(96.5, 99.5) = 522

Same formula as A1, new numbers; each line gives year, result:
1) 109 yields 382.9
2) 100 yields 511.6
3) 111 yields 345.3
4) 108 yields 411.1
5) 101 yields 502.8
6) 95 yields 544.1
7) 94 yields 547.7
